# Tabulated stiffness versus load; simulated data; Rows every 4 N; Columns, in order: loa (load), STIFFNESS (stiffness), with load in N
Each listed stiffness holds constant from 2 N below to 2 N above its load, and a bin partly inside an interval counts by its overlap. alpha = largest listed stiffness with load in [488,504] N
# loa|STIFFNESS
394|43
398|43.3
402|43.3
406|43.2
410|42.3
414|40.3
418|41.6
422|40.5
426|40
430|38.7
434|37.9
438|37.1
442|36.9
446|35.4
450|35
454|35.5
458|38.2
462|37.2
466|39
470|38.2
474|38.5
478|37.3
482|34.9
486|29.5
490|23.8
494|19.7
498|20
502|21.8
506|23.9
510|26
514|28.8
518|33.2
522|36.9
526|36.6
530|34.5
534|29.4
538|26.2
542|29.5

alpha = 23.8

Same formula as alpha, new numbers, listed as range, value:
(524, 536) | 36.6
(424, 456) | 40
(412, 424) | 41.6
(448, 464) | 38.2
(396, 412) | 43.3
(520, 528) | 36.9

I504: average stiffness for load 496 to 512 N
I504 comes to 22.9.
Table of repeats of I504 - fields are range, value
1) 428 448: 37.2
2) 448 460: 36.2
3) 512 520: 31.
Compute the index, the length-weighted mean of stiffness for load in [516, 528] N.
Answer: 35.6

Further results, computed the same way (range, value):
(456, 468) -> 38.1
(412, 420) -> 41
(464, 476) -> 38.6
